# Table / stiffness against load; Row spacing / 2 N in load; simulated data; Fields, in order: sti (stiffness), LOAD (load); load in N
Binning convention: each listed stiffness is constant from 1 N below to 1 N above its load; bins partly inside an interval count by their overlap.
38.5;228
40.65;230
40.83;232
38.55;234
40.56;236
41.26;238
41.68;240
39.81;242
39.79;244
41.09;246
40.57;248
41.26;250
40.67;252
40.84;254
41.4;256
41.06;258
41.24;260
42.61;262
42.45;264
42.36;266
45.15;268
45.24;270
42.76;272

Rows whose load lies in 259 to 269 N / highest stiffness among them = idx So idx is 45.15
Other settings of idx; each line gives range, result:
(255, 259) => 41.4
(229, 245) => 41.68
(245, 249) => 41.09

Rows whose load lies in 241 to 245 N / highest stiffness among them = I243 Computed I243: 39.81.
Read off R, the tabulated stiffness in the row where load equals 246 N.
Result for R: 41.09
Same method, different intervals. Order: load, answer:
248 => 40.57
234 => 38.55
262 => 42.61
